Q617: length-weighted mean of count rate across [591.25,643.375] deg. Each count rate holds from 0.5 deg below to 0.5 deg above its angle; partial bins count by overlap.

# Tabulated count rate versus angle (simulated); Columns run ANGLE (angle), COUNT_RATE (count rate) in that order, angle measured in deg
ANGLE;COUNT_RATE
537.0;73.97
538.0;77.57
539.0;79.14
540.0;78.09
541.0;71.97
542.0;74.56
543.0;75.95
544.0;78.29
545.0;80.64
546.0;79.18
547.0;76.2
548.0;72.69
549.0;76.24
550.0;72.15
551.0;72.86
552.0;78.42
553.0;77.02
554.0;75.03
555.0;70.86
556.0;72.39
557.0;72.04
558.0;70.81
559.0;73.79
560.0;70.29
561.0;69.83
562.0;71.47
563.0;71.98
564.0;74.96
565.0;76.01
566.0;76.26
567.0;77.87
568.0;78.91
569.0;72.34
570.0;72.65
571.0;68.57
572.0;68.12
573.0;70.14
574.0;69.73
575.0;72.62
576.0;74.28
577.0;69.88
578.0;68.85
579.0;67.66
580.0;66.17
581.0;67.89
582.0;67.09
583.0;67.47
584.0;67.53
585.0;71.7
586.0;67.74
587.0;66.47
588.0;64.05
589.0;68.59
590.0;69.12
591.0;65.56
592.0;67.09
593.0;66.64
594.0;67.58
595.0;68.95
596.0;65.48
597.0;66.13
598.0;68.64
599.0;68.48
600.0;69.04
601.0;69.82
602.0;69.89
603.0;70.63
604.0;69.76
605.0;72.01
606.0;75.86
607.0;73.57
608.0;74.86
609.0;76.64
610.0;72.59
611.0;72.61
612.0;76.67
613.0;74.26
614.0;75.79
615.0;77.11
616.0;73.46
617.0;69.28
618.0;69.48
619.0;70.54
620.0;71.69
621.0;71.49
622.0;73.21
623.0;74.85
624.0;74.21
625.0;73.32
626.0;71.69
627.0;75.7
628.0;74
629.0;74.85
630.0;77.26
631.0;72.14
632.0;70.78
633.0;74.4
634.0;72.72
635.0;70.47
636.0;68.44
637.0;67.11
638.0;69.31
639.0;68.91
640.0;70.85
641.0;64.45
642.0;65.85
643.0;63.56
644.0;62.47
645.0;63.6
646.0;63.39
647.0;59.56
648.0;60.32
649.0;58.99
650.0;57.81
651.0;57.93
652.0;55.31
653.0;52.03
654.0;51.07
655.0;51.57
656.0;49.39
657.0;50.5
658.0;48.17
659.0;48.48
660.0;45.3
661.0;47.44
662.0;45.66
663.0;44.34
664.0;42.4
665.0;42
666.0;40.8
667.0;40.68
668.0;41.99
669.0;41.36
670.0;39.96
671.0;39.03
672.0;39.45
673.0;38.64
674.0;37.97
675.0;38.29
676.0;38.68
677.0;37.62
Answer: 71.2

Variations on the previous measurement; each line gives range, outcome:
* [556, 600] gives 70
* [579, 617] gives 70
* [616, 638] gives 72.2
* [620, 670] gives 60.4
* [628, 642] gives 70.8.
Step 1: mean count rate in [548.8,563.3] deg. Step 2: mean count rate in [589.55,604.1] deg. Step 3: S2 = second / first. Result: 0.93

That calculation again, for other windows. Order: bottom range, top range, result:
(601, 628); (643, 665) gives 0.73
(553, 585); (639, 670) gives 0.74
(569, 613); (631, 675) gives 0.78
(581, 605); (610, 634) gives 1.08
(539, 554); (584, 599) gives 0.89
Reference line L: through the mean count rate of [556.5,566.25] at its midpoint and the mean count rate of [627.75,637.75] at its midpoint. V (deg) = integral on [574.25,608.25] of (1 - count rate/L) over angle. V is 1.6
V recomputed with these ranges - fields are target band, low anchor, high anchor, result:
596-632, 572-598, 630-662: -4.4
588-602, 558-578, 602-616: 1.1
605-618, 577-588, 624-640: -0.7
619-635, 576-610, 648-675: -4.3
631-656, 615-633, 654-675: -1.8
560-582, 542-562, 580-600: -0.2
